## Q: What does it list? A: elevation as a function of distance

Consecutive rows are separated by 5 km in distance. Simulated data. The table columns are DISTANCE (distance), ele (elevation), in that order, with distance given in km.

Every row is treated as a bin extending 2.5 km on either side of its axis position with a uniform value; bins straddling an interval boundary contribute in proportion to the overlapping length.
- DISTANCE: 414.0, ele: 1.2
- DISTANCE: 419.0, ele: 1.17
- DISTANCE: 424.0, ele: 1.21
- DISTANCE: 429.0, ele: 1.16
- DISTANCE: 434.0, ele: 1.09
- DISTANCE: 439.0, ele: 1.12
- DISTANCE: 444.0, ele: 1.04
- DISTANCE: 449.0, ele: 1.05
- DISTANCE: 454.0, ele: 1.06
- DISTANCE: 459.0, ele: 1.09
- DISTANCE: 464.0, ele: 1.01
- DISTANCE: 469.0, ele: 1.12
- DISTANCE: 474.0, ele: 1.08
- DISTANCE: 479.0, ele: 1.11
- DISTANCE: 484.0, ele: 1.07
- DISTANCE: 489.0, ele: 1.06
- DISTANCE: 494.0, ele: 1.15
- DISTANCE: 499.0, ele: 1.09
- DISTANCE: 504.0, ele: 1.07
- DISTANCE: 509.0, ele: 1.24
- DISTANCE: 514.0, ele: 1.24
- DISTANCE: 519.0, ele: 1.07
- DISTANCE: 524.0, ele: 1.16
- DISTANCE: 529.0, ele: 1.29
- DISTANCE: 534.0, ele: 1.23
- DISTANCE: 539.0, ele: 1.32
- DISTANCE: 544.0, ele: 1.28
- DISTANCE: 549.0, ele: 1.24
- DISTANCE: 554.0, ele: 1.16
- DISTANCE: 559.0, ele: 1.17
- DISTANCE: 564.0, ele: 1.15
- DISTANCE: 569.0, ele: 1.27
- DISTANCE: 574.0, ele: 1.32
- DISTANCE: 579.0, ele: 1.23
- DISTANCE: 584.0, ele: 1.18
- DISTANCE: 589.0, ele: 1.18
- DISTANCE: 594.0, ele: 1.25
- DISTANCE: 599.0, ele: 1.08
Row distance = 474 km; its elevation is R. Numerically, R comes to 1.08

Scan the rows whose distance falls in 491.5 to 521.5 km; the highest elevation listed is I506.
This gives 1.24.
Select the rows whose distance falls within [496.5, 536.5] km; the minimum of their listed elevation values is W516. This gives 1.07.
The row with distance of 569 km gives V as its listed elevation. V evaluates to 1.27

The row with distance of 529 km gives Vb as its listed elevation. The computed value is 1.29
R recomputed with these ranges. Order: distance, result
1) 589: 1.18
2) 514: 1.24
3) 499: 1.09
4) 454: 1.06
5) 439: 1.12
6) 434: 1.09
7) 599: 1.08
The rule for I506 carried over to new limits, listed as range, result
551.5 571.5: 1.27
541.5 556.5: 1.28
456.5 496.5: 1.15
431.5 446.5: 1.12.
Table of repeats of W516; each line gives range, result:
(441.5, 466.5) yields 1.01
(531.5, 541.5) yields 1.23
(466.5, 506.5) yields 1.06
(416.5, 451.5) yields 1.04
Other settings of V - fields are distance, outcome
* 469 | 1.12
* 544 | 1.28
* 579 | 1.23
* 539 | 1.32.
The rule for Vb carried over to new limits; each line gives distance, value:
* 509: 1.24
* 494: 1.15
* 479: 1.11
